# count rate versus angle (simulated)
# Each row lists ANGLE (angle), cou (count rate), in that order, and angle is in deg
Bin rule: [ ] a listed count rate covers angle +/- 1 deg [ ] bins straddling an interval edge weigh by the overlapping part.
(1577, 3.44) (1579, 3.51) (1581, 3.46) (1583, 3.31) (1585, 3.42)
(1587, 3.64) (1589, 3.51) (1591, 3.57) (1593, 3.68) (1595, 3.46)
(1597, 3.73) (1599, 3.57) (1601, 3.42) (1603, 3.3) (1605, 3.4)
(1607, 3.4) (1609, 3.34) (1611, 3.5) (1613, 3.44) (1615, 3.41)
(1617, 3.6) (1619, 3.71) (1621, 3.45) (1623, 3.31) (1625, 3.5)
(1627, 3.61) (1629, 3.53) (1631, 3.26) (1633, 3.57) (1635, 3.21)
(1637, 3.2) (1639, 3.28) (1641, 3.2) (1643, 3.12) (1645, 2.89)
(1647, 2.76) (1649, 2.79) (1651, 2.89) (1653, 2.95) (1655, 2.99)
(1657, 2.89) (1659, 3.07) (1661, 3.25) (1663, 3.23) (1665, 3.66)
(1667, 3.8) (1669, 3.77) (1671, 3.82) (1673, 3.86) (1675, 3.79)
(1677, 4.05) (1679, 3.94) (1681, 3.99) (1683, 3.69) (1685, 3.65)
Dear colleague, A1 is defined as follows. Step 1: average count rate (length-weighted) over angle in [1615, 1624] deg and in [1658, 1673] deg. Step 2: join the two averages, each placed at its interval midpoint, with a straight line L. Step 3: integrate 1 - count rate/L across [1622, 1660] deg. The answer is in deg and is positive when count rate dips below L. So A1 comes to 3.9 deg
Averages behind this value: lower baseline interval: 3.51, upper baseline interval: 3.54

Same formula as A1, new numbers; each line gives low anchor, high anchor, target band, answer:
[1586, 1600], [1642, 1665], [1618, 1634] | -1.0 deg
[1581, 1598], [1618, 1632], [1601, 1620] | 0.3 deg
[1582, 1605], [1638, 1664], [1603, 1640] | -1.8 deg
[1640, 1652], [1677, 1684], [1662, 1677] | -0.5 deg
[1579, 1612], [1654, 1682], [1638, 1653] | 2.4 deg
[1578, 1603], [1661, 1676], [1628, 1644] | 1.4 deg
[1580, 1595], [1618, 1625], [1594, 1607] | 0.1 deg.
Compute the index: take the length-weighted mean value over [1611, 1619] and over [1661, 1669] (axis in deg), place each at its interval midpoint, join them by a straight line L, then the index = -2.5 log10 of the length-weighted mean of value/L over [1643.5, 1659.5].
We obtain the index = 0.215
